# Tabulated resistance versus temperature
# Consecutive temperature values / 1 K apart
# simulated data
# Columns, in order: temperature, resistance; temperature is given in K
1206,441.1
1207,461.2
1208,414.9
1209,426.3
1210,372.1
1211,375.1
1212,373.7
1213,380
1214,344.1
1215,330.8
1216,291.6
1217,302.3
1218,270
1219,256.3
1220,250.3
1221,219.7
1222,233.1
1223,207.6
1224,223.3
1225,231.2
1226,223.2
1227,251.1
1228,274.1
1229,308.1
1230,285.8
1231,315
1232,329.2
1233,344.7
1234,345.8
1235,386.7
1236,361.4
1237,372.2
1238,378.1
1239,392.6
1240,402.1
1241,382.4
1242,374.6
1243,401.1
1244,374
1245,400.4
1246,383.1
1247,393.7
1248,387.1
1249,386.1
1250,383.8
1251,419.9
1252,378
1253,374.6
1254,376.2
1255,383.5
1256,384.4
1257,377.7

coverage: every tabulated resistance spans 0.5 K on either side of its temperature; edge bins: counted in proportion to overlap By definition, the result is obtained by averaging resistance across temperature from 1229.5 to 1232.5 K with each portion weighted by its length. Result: 310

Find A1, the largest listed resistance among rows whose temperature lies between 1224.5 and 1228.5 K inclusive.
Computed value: 274.1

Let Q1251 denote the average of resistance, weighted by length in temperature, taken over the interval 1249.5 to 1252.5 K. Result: 394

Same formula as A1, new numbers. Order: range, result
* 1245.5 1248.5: 393.7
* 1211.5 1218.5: 380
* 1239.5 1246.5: 402.1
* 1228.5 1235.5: 386.7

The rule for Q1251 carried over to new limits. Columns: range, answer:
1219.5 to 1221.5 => 235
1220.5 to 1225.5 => 223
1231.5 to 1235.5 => 352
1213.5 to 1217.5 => 317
